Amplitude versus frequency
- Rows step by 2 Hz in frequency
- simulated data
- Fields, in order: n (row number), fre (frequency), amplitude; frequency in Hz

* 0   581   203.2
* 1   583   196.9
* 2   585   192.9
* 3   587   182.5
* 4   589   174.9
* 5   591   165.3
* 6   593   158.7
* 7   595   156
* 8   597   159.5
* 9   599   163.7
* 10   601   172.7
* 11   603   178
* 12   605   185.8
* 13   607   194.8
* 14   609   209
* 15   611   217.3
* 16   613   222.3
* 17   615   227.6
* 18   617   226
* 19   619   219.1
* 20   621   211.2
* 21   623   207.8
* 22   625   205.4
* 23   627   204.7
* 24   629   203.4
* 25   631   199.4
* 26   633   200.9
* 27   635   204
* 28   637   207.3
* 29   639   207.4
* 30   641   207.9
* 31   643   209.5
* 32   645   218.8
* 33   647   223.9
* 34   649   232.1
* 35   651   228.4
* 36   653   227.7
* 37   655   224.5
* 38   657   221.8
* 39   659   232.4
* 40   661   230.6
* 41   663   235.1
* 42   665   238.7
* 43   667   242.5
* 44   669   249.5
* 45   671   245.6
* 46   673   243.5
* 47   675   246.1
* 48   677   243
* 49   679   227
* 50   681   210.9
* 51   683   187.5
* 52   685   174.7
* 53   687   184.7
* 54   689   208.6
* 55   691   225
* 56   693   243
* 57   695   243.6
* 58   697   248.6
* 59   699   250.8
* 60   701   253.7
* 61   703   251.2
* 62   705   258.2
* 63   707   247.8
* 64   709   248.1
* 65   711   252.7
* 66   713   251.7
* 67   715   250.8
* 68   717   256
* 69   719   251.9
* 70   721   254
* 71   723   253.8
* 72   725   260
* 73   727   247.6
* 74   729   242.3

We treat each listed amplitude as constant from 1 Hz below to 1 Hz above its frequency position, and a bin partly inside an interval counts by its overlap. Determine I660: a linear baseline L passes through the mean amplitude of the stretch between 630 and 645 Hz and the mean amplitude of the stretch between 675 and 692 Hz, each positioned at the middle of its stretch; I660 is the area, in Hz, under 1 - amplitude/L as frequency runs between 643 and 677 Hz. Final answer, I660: -4.1 Hz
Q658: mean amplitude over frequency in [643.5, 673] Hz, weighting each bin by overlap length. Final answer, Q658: 232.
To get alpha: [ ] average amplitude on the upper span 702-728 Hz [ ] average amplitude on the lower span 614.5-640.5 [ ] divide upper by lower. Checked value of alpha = 1.21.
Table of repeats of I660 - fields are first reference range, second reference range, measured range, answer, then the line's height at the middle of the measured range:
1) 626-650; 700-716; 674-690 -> 1.7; 236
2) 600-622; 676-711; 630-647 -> 0.5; 214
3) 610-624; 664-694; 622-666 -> 0.9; 221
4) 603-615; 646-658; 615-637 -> 0.5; 214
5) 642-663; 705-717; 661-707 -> 1.3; 239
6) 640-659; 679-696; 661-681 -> -2.2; 216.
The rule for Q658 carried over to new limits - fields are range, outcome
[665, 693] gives 224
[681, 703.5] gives 223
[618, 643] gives 207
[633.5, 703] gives 226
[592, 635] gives 197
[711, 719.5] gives 253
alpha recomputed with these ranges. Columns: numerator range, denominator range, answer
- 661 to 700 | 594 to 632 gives 1.16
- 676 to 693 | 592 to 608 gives 1.23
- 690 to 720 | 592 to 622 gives 1.29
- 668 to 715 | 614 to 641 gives 1.12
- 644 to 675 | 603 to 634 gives 1.12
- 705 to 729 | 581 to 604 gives 1.45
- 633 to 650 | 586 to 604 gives 1.27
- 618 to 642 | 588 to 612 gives 1.16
